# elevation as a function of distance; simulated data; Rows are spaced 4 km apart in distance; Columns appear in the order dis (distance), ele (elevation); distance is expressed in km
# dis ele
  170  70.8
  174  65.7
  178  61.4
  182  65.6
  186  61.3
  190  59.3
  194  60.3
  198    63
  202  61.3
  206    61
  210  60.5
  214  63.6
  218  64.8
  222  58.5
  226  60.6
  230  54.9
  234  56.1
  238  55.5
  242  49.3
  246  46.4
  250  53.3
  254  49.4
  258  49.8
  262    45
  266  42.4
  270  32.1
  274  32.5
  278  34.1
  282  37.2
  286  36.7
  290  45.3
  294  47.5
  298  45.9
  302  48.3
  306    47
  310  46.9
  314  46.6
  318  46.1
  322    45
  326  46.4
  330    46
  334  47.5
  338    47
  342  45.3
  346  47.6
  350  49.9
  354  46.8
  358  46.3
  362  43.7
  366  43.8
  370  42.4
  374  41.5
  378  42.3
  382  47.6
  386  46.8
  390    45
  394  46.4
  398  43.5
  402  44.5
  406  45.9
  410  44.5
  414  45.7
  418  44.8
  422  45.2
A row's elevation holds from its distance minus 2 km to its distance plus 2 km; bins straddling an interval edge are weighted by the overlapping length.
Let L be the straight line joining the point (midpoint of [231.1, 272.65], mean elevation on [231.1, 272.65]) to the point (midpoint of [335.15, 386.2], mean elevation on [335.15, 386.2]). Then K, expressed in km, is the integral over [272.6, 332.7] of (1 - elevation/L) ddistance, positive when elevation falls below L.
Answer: 4.0 km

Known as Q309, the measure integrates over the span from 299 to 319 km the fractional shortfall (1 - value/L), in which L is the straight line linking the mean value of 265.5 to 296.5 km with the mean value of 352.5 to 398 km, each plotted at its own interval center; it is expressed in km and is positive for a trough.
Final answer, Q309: -3.3 km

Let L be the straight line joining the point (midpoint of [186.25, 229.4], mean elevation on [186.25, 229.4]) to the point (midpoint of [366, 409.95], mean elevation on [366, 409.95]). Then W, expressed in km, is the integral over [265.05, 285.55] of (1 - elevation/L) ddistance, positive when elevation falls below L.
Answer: 7.3 km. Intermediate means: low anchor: 61.1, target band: 35.4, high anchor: 44.6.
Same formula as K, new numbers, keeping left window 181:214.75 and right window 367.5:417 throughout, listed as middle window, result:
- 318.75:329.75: 1.0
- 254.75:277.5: 6.2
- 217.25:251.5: 1.9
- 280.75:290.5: 2.7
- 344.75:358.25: 0.1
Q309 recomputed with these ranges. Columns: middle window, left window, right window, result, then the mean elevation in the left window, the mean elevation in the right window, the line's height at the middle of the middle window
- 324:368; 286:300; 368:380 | -3.4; 44.9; 42.1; 43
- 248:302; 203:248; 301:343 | 9.6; 57.5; 46.5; 51.9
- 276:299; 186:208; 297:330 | 4.0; 61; 46.5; 49.7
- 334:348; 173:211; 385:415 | 0.9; 61.9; 45.2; 49.9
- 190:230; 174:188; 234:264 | -2.4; 63.2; 50.2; 57.7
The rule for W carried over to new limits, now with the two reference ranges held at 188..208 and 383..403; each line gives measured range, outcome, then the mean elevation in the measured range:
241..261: 2.6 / 49.4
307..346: 3.3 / 46.4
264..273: 3.0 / 36.7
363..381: 1.6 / 42.8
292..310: 1.9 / 47.1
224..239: 0.4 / 56.9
